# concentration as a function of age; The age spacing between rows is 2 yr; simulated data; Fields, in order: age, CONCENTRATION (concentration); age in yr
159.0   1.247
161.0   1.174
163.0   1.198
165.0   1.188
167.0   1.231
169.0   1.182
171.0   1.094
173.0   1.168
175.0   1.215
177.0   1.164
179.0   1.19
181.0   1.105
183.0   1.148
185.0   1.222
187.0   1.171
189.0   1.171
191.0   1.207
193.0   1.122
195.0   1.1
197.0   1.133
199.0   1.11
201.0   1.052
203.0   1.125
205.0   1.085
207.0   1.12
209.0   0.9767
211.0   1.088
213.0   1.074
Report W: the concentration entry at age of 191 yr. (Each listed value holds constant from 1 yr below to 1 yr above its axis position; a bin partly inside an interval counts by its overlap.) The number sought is 1.207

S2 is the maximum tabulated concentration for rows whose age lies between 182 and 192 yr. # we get 1.222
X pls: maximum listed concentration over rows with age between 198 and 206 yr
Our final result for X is 1.125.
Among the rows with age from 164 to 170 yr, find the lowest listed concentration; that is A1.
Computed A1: 1.182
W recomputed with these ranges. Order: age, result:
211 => 1.088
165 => 1.188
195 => 1.1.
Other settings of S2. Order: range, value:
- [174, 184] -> 1.215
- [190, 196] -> 1.207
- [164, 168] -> 1.231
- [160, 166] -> 1.198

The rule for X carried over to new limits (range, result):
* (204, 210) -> 1.12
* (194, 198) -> 1.133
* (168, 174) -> 1.182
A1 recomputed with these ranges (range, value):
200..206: 1.052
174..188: 1.105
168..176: 1.094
